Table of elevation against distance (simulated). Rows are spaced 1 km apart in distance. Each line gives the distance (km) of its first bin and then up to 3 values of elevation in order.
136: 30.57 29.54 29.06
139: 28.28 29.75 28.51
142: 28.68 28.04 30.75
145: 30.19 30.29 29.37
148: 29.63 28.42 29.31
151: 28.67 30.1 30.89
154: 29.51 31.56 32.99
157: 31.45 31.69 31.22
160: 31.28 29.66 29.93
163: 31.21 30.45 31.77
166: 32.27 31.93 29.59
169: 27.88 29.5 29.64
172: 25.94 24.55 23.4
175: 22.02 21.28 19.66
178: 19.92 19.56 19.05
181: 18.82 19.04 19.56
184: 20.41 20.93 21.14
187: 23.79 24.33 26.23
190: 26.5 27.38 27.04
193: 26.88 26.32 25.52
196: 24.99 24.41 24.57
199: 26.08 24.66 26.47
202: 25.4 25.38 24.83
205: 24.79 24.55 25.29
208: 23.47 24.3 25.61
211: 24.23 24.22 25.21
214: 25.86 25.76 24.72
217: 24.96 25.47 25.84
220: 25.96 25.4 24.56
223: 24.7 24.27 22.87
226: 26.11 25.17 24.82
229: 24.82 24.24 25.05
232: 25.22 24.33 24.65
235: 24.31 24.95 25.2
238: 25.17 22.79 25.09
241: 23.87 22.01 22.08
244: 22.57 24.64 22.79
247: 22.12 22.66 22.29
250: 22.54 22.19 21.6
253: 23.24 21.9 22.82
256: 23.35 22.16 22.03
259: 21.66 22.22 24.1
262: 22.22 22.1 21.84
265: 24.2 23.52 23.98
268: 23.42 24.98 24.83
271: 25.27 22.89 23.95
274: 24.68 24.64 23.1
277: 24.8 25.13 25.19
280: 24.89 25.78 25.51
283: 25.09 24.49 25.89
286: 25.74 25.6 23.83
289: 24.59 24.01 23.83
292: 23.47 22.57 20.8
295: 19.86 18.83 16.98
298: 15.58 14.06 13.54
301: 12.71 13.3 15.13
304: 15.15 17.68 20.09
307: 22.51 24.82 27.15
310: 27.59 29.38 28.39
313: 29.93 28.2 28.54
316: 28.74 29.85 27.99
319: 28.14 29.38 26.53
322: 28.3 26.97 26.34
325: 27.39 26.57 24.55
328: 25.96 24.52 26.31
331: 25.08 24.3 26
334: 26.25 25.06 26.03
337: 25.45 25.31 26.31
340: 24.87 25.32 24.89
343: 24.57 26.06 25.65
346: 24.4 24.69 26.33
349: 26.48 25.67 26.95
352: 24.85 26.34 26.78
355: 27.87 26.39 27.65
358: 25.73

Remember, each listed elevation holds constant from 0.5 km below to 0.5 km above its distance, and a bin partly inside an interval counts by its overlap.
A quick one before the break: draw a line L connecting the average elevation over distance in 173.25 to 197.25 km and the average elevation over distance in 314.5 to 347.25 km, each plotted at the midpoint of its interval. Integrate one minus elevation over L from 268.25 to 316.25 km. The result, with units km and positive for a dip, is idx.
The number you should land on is 4.5 km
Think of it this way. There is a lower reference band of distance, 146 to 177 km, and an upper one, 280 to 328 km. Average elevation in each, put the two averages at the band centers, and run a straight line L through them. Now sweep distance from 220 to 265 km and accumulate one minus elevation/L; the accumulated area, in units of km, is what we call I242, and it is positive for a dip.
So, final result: 4.3 km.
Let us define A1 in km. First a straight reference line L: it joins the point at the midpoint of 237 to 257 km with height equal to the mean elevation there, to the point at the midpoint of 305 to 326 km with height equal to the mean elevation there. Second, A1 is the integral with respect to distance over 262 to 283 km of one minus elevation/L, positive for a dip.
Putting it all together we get 0.3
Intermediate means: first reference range 23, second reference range 27.1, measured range 24.2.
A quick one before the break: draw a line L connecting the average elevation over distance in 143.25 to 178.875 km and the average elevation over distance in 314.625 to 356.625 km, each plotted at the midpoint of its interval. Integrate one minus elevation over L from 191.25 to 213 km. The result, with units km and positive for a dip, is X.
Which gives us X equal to 2.3 km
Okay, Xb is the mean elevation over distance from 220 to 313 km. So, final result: 23.1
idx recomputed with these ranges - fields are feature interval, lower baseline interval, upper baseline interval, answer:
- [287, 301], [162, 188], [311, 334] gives 3.5 km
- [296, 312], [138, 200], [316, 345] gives 4.3 km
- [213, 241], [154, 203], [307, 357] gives 1.4 km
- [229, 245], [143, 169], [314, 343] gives 2.5 km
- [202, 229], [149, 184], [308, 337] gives 2.2 km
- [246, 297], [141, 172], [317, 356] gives 7.8 km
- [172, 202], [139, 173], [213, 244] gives 4.7 km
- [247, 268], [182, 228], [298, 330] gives 1.5 km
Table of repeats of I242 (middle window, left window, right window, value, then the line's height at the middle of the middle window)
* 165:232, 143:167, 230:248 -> 5.6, 27.1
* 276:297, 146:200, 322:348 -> 1.7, 25.9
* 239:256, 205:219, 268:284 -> 1.4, 24.8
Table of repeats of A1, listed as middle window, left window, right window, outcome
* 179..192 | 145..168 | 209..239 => 2.7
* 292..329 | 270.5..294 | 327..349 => 2.4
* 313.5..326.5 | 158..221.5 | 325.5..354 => -1.2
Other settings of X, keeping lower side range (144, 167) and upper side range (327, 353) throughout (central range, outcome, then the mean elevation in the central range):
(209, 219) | 1.3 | 25.1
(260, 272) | 1.7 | 23.6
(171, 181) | 2.7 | 22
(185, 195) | 1.5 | 25.3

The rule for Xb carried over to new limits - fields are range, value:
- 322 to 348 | 25.6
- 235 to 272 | 23.2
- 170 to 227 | 24.2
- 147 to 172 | 30.3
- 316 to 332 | 26.9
